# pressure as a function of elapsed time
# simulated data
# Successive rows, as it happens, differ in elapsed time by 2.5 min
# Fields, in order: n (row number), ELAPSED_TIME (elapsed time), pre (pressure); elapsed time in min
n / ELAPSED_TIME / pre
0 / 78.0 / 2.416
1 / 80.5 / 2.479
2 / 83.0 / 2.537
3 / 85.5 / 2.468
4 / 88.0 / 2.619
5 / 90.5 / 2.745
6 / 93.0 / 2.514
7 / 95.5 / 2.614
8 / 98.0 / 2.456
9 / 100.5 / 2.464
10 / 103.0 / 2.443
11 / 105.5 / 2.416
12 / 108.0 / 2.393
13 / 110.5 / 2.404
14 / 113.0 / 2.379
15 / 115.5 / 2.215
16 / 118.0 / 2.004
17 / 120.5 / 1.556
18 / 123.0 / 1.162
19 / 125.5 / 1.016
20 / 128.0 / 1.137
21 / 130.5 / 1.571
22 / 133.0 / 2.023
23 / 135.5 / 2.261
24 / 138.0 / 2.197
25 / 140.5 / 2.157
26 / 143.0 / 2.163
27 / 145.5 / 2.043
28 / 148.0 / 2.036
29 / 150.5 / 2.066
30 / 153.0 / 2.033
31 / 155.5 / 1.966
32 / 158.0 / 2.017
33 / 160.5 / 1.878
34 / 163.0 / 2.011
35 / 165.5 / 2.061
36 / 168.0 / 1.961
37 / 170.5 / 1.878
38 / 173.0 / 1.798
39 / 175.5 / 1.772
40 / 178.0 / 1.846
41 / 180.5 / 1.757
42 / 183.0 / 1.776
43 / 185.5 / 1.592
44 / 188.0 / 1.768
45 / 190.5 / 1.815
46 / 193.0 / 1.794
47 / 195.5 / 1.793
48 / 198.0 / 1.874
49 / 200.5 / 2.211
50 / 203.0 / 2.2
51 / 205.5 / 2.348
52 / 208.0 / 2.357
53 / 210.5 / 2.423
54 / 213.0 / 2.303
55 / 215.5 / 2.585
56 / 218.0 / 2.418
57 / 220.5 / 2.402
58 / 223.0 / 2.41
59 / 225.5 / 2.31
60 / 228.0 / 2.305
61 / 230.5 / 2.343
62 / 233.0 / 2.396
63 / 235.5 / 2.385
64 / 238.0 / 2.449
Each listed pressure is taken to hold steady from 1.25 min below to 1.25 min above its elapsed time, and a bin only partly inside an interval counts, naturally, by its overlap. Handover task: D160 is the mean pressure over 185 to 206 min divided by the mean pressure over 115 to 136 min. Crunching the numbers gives 1.19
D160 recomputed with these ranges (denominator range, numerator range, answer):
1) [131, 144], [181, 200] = 0.84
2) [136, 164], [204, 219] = 1.17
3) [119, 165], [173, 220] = 1.10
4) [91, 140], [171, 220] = 0.98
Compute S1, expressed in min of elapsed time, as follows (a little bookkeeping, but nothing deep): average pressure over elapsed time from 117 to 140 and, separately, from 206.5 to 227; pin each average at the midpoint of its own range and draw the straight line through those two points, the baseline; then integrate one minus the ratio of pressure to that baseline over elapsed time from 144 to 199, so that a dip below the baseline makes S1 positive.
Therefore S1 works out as 3.3 min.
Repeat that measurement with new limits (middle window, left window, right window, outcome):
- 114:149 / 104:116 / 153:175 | 5.8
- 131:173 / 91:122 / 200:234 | 5.5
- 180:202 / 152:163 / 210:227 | 3.8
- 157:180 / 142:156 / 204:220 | 2.7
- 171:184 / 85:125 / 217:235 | 3.0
